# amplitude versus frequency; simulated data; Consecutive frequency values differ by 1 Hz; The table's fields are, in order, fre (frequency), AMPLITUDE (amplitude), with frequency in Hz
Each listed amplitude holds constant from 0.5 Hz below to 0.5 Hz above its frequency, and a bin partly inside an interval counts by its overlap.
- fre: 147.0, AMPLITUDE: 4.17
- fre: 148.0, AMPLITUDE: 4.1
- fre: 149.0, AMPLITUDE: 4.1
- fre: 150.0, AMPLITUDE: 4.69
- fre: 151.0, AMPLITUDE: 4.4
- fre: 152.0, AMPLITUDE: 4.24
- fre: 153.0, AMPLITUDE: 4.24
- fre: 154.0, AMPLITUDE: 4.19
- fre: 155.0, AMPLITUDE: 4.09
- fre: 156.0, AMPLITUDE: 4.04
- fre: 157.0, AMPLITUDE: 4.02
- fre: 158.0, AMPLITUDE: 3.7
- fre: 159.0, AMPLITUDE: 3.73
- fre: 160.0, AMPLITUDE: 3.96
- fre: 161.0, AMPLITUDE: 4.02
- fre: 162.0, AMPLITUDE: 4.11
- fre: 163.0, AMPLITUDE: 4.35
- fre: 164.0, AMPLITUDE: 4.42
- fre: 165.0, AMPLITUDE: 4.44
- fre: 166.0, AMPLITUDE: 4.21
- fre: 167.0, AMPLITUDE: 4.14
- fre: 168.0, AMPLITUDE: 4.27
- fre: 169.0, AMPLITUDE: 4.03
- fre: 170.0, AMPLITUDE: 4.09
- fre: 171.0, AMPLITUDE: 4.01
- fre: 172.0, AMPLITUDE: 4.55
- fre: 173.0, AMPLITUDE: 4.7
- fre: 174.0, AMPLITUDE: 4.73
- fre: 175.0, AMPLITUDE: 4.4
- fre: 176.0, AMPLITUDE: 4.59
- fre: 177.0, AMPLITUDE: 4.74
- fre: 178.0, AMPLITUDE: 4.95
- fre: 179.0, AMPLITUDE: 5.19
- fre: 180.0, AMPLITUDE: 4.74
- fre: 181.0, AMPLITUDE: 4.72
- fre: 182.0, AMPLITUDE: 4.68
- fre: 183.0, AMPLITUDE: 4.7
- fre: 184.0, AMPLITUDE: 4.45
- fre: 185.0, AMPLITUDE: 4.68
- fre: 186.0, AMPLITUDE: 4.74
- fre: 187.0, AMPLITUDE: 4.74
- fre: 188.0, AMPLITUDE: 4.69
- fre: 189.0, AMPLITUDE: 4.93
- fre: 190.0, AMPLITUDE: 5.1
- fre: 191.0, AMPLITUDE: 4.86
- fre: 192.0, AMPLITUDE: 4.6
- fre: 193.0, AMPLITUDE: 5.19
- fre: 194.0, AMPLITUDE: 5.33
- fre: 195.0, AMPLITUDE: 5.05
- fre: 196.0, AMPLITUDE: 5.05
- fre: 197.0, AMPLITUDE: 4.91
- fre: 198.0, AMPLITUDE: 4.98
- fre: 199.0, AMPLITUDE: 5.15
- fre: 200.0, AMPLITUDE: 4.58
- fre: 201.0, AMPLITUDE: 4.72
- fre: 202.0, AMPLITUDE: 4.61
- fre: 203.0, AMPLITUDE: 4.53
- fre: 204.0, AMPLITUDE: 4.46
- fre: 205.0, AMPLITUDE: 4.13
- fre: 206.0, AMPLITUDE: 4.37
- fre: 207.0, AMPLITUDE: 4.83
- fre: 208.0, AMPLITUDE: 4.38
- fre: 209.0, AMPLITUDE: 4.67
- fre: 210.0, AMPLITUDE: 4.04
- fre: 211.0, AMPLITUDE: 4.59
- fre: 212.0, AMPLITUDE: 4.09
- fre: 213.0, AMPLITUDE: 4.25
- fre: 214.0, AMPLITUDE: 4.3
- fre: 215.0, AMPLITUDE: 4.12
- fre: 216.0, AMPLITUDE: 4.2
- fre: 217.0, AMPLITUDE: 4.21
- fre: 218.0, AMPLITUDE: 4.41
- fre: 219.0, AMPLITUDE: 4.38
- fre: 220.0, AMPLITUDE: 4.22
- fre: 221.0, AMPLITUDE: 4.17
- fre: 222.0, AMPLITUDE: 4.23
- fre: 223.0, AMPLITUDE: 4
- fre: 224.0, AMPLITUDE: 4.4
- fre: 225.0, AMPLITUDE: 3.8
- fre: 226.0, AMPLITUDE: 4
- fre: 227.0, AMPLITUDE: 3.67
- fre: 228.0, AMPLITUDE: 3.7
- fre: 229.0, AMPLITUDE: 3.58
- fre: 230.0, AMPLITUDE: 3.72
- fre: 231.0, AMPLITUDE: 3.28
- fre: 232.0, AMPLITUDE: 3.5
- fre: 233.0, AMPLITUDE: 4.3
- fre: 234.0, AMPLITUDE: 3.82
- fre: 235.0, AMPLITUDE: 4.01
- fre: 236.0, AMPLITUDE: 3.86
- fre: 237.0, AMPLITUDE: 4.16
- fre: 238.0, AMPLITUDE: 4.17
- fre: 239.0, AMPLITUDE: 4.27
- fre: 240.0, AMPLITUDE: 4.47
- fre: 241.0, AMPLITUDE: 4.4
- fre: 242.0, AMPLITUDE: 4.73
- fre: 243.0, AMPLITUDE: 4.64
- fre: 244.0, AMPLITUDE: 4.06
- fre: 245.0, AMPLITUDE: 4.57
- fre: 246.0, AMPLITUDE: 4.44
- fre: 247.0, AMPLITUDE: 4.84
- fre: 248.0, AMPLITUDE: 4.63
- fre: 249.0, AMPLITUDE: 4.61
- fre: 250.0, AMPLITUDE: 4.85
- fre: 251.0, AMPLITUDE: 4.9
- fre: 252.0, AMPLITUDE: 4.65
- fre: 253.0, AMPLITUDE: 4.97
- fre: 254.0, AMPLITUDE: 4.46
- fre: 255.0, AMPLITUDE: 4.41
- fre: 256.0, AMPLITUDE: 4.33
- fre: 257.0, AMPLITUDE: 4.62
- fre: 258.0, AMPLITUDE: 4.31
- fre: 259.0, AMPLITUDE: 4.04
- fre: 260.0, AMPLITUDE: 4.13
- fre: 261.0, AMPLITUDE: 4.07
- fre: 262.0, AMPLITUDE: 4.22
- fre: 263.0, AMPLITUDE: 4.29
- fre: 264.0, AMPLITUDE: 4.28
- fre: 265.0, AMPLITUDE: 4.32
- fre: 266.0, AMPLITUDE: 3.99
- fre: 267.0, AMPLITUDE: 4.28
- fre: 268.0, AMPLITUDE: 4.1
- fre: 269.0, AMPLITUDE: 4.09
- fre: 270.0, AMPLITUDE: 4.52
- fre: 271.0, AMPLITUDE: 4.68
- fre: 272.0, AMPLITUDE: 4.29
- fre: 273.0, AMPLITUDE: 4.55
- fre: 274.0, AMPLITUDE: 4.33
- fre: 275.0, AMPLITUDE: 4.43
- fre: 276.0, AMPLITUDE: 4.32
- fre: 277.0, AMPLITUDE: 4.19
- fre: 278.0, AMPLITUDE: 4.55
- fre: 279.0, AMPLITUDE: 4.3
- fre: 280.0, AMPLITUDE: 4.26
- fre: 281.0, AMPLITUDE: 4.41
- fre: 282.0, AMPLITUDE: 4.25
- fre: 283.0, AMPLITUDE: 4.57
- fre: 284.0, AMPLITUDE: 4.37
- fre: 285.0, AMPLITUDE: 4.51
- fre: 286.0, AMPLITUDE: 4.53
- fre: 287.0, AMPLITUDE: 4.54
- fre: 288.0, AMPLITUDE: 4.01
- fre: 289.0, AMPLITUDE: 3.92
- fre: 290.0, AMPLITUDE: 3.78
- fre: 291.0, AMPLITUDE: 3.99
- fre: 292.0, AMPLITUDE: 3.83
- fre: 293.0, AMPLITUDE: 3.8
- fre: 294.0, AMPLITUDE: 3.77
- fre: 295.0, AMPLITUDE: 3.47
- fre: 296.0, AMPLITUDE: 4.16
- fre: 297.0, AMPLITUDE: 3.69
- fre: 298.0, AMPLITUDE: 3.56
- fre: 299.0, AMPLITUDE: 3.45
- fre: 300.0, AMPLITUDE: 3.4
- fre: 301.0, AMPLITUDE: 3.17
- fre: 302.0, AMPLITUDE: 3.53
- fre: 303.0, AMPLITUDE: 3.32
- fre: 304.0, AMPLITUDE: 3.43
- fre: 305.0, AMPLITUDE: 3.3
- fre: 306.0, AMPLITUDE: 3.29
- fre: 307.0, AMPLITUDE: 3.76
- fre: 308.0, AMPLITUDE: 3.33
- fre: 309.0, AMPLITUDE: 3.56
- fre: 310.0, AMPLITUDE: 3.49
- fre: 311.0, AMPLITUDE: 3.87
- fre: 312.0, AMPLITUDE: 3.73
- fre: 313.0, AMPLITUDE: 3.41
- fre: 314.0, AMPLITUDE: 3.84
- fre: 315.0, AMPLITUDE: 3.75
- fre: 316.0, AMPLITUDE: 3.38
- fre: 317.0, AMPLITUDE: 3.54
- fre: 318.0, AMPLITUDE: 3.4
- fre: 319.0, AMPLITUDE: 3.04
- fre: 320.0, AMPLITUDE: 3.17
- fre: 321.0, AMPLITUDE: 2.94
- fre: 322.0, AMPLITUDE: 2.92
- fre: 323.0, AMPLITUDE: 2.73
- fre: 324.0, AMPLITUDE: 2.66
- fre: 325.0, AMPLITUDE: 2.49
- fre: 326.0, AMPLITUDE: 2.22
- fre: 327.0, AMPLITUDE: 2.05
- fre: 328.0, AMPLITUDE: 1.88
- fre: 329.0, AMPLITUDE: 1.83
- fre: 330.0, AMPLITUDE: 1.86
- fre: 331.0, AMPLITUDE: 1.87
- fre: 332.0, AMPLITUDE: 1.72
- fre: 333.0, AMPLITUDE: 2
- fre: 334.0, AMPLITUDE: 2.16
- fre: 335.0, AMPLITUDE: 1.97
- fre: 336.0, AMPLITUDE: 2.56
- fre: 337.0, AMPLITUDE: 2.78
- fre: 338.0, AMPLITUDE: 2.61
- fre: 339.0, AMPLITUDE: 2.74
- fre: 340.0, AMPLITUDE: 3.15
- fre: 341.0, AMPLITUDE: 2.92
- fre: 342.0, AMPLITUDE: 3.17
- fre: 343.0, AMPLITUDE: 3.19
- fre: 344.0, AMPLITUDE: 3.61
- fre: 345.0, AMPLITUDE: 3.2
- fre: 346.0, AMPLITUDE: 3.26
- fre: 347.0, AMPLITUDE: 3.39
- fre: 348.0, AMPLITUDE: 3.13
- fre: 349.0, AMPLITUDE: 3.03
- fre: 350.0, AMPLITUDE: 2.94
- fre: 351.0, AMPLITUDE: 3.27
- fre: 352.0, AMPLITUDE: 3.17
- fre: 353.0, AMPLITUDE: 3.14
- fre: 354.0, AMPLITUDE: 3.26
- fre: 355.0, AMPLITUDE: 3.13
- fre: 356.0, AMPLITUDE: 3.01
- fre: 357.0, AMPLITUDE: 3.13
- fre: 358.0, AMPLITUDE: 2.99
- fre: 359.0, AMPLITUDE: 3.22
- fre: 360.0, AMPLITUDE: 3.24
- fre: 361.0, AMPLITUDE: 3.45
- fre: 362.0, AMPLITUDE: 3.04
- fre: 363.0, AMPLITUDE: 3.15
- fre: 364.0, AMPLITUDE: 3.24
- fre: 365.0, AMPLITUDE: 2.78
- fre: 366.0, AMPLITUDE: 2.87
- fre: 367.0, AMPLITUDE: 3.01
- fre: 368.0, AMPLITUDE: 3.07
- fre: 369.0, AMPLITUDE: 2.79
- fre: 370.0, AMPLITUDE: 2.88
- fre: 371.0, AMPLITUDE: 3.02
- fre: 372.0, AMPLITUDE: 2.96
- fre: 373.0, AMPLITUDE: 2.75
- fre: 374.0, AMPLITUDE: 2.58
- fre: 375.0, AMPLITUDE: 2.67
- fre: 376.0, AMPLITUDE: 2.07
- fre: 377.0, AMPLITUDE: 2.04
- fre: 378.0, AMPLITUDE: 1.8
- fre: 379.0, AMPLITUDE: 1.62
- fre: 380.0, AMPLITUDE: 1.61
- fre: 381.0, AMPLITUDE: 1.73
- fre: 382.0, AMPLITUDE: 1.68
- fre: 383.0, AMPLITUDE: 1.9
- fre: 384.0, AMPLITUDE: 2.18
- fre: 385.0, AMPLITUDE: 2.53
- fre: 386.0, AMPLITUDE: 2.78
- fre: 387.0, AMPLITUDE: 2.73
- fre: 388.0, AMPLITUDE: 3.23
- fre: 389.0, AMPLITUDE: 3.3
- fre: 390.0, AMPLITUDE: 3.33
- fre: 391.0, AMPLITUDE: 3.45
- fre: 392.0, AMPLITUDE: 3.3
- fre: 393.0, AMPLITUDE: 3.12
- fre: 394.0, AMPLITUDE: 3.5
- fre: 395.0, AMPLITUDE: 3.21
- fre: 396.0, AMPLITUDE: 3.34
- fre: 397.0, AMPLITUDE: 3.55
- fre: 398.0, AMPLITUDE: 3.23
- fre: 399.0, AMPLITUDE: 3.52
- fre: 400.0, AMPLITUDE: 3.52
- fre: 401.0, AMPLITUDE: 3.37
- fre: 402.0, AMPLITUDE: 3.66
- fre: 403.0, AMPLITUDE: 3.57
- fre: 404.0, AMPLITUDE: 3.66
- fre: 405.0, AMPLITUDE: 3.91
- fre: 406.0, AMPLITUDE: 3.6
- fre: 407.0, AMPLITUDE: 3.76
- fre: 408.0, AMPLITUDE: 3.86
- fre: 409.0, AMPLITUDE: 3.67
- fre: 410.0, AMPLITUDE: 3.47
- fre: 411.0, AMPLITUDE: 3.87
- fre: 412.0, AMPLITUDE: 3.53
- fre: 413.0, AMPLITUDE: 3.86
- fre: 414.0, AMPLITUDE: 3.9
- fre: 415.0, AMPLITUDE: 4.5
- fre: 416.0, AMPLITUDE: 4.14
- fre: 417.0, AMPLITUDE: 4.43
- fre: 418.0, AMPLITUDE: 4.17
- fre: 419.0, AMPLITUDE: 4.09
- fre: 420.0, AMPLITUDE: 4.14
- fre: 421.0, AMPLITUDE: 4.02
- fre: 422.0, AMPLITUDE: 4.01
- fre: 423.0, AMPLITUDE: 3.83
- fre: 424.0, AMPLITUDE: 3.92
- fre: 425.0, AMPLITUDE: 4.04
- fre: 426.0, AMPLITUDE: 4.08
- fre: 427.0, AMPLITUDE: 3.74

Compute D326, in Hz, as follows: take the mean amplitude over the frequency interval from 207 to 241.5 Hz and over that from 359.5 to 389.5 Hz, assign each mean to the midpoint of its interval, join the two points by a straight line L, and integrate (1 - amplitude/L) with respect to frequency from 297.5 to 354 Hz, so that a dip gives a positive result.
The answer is 1.8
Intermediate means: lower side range 4.11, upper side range 2.62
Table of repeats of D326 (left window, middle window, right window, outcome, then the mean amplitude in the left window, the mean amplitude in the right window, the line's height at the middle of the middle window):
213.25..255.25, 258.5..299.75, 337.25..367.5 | -3.79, 4.24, 3.11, 3.81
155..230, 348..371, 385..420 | 4.14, 4.43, 3.58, 3.76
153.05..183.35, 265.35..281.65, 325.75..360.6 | -4.47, 4.35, 2.77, 3.4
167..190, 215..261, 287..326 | -1.98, 4.61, 3.47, 4.08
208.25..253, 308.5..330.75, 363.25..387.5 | 1.35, 4.23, 2.48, 3.15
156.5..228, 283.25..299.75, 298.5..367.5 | -2.47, 4.46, 3.02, 3.44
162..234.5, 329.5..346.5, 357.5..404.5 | 3.23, 4.43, 2.9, 3.26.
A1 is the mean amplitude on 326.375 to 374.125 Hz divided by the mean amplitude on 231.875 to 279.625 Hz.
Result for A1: 0.7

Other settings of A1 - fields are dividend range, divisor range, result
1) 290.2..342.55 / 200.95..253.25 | 0.72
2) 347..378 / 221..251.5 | 0.71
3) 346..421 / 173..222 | 0.68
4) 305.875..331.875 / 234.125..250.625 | 0.68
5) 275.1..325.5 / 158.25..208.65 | 0.81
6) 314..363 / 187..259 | 0.65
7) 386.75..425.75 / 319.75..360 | 1.33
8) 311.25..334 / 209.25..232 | 0.68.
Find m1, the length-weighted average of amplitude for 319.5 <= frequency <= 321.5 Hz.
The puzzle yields 3.05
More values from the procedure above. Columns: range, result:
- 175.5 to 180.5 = 4.84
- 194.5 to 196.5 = 5.05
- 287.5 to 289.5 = 3.96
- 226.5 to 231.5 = 3.59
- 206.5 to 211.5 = 4.5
